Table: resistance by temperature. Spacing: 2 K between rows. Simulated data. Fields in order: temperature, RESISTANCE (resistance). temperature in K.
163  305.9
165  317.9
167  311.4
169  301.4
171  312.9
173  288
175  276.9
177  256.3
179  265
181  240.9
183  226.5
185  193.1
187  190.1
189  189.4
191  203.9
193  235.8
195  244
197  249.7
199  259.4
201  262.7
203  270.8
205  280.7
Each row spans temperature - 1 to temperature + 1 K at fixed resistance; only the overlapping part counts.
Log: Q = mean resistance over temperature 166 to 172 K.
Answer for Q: 309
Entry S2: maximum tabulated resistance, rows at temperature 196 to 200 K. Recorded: 259.4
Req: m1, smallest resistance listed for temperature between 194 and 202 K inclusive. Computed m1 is 244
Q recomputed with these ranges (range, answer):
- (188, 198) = 225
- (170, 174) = 300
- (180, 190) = 208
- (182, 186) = 210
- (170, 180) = 280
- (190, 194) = 220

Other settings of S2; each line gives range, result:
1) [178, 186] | 265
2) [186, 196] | 244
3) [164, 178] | 317.9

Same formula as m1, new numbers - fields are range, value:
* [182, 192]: 189.4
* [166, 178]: 256.3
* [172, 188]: 190.1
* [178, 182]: 240.9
